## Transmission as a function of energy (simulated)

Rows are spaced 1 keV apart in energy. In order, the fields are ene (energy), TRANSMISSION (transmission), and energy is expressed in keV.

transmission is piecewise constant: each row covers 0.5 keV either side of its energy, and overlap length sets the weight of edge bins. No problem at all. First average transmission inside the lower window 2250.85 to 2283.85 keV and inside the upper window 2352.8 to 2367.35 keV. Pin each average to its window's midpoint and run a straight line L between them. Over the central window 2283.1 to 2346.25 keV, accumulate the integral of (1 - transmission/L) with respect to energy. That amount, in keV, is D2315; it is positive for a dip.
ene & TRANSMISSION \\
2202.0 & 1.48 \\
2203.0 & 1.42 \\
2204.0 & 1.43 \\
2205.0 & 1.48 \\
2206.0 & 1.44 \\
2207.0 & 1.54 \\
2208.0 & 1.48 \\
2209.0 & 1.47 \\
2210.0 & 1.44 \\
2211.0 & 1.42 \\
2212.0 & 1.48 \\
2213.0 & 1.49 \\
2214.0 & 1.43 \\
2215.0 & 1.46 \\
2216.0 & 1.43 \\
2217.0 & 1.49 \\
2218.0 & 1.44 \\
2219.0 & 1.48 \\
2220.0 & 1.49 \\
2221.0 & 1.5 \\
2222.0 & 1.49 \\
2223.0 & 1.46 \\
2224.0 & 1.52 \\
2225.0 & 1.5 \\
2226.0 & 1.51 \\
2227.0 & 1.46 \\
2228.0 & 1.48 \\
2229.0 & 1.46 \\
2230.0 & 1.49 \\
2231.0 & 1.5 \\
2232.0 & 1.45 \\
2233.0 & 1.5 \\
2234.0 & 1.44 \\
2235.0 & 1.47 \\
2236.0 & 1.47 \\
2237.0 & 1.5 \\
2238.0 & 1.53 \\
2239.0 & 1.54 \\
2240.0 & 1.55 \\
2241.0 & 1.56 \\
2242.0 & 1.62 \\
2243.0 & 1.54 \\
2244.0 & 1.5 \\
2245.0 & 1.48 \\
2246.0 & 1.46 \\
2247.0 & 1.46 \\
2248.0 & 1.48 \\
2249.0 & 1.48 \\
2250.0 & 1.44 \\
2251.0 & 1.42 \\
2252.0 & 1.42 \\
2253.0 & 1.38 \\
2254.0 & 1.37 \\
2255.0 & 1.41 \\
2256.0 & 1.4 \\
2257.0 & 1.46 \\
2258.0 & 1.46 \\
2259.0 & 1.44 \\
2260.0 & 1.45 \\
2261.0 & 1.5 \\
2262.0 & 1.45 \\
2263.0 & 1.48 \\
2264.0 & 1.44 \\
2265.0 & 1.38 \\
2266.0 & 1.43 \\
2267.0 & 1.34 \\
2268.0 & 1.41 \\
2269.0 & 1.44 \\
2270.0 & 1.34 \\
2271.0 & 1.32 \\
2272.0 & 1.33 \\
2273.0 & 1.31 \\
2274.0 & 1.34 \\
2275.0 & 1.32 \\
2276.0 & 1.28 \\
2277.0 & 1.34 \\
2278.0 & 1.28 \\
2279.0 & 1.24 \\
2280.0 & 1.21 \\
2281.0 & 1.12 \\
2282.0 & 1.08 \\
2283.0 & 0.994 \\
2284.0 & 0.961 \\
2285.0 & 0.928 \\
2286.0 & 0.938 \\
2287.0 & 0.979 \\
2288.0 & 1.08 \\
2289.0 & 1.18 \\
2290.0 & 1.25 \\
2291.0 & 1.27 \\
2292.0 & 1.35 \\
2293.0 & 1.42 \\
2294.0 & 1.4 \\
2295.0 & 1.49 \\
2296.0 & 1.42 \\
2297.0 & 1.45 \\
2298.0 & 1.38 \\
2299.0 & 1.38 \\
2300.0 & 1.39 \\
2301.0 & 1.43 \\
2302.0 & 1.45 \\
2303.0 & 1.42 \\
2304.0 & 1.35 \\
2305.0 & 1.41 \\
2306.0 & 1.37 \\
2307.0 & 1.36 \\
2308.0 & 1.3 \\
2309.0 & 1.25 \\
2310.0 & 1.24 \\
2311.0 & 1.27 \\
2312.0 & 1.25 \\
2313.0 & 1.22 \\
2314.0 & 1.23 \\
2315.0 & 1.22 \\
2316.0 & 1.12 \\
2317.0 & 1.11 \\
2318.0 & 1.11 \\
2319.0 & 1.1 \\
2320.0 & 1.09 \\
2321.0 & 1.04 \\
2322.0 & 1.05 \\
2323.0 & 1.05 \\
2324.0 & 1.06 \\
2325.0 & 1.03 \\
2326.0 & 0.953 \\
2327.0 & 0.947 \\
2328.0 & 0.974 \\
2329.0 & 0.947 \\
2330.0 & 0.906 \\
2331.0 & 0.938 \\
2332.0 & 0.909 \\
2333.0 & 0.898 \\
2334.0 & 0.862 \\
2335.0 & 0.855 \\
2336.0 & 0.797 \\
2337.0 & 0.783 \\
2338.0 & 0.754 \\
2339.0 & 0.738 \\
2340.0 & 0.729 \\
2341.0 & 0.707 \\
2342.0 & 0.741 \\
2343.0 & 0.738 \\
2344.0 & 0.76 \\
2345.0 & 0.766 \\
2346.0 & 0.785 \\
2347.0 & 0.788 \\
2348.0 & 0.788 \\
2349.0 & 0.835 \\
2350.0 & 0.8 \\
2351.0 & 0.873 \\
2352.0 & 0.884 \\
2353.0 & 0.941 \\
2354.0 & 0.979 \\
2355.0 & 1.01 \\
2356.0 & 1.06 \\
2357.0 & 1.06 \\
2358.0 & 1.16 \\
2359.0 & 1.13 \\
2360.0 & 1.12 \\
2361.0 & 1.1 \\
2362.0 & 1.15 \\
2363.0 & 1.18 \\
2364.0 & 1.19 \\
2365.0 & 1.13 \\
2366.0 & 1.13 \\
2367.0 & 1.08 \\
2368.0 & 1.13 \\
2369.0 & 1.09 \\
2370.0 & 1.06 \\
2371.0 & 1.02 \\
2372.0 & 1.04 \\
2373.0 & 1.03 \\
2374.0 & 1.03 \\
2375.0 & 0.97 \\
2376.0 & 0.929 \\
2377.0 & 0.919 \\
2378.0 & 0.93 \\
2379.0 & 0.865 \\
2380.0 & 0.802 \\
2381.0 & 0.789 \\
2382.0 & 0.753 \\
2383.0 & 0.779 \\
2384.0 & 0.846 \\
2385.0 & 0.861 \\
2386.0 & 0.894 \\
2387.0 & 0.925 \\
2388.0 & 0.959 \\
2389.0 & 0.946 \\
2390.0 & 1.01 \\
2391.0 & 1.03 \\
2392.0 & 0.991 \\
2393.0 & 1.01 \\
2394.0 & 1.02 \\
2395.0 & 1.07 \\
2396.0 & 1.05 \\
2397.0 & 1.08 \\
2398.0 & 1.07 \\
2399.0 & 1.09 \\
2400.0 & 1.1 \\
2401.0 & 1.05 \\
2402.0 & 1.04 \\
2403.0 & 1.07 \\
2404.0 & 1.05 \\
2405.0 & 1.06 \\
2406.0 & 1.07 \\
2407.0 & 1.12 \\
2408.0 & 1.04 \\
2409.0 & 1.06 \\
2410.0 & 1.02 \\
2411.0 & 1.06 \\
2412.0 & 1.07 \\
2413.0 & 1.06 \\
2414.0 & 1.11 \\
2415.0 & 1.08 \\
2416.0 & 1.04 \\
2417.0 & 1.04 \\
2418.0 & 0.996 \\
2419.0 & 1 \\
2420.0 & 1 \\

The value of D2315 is 6.4 keV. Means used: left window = 1.35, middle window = 1.1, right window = 1.1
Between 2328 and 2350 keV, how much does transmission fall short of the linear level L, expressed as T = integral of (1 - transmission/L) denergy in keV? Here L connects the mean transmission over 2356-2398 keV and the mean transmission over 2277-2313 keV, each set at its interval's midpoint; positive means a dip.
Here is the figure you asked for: 6.1 keV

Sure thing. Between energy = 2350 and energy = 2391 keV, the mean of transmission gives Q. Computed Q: 0.992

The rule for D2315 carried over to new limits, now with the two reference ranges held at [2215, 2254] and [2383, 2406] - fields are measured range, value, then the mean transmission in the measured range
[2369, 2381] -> 1.2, 0.961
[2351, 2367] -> 0.5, 1.08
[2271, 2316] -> 1.2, 1.27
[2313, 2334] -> 3.2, 1.03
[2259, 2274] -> -0.1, 1.4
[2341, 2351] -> 3.2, 0.779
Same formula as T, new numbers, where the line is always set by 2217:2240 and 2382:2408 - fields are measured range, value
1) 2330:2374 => 7.0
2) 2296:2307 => -1.1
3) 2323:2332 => 1.7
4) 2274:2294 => 2.2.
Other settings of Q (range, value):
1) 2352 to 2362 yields 1.06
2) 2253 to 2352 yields 1.16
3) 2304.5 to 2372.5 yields 1.02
